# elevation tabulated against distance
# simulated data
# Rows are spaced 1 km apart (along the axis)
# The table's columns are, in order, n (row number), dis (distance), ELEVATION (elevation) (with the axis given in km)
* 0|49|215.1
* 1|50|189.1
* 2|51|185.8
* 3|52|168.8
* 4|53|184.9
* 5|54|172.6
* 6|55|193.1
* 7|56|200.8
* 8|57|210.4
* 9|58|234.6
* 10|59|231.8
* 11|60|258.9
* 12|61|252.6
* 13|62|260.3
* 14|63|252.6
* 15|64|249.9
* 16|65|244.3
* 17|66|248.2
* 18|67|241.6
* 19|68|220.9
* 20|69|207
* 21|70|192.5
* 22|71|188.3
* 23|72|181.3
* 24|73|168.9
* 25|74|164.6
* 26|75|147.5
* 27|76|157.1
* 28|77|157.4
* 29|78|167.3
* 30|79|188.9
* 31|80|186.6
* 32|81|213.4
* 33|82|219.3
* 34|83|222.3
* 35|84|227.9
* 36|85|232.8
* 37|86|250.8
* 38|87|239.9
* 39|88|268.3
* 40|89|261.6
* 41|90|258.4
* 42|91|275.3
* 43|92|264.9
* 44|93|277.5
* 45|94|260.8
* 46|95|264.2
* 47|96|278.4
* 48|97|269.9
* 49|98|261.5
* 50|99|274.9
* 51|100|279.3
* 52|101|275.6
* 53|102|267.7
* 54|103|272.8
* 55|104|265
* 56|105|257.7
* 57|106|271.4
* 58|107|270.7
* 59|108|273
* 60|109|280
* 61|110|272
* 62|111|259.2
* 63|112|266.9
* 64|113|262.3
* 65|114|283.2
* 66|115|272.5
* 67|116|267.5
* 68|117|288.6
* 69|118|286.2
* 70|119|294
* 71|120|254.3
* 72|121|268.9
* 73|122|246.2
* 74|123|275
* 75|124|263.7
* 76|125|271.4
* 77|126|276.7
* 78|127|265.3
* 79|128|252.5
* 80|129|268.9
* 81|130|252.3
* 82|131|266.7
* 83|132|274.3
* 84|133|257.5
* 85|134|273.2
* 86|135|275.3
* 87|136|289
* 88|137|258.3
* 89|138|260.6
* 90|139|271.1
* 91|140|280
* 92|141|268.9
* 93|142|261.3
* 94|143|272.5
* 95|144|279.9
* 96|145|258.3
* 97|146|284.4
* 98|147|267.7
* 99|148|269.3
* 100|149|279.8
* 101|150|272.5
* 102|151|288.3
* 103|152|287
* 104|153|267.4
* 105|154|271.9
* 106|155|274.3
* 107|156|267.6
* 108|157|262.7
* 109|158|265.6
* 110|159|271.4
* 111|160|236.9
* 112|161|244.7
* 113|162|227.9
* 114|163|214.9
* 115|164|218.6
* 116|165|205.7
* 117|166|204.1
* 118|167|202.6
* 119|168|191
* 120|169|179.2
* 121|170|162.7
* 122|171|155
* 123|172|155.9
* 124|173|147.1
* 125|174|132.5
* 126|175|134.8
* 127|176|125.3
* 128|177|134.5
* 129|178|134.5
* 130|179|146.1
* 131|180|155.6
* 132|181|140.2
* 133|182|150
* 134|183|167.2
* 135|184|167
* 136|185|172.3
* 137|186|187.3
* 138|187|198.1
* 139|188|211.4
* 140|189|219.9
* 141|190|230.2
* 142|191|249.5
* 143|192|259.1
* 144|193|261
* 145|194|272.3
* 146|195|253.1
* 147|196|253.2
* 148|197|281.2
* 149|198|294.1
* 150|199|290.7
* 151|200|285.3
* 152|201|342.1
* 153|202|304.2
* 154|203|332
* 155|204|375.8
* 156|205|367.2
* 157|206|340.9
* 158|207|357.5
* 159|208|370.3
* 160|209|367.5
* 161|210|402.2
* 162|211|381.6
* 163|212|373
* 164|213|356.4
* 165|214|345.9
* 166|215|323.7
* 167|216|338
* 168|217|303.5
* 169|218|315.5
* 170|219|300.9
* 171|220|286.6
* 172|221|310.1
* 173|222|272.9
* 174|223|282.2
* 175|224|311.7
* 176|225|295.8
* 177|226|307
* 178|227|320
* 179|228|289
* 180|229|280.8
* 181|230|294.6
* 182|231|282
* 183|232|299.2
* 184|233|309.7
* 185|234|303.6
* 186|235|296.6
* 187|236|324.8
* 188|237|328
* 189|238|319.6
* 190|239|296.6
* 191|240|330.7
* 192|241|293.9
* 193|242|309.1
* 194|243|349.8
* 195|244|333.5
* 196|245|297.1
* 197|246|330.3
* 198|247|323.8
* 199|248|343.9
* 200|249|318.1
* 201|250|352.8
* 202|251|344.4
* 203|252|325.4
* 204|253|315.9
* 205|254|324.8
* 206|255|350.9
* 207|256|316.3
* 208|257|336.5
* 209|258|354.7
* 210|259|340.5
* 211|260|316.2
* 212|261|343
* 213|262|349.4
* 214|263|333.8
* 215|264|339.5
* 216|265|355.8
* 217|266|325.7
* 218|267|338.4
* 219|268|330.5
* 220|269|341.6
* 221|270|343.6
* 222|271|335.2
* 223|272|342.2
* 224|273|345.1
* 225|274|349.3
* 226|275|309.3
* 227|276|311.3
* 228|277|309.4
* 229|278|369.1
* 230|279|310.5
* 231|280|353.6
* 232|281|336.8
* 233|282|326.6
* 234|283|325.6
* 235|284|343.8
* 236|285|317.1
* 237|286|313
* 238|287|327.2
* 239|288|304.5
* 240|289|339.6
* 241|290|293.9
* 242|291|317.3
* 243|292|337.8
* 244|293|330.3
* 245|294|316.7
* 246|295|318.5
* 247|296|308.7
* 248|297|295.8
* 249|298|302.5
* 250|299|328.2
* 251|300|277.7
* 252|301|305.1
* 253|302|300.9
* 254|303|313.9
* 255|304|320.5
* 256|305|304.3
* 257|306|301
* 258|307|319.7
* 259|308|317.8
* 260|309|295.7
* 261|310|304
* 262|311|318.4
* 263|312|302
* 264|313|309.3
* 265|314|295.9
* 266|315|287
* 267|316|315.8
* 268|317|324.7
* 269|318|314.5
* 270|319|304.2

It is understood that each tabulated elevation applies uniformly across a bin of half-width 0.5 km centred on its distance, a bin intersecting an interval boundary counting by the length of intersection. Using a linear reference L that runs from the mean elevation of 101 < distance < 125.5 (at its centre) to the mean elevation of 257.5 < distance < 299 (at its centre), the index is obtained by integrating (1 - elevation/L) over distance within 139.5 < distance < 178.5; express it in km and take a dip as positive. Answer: 8.0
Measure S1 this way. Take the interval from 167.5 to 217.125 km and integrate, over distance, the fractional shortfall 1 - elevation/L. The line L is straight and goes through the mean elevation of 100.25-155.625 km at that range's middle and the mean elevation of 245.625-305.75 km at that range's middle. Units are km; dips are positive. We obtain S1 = 8.0 km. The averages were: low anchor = 271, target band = 249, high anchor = 327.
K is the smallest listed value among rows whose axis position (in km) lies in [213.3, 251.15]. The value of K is 272.9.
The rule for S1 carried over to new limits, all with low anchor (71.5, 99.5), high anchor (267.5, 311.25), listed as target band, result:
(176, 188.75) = 5.1 km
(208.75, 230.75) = -2.4 km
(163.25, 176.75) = 4.8 km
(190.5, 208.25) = -1.6 km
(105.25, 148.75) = -4.3 km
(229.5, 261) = -2.2 km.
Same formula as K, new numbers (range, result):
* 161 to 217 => 125.3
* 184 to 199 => 167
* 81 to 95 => 213.4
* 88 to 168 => 191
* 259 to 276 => 309.3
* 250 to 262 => 315.9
